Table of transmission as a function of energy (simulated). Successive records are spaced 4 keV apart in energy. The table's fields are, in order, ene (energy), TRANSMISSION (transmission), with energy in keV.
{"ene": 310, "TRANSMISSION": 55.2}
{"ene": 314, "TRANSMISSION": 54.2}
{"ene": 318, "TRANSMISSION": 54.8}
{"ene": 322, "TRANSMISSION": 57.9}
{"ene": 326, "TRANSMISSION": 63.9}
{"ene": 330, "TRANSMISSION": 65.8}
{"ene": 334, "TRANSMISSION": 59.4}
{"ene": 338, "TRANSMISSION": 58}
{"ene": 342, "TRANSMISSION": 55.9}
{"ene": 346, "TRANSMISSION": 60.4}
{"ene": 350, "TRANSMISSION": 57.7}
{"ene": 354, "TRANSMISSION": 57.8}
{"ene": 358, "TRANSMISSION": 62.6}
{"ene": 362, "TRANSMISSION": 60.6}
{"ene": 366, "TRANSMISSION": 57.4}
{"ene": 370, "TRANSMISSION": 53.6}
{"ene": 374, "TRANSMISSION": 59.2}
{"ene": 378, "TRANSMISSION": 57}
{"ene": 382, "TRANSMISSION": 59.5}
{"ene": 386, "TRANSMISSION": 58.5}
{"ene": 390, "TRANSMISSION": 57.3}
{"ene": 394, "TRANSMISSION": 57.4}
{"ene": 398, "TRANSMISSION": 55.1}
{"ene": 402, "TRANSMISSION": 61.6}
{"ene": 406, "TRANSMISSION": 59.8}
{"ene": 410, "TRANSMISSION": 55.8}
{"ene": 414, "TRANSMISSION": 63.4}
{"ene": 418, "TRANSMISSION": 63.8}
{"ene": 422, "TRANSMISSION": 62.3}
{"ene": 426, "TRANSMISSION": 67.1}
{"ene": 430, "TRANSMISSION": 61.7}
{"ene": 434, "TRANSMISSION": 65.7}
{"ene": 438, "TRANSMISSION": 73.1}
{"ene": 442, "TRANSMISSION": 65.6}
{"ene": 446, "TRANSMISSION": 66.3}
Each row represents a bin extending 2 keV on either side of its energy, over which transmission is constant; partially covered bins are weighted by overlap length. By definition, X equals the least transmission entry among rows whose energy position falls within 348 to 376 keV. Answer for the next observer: 53.6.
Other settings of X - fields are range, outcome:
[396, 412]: 55.1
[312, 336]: 54.2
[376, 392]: 57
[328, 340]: 58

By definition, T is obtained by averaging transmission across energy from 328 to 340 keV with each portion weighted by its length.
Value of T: 61.1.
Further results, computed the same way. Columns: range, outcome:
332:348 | 58.4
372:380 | 58.1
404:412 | 57.8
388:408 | 58.2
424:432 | 64.4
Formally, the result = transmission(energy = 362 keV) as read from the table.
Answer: 60.6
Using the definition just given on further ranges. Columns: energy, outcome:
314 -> 54.2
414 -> 63.4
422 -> 62.3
